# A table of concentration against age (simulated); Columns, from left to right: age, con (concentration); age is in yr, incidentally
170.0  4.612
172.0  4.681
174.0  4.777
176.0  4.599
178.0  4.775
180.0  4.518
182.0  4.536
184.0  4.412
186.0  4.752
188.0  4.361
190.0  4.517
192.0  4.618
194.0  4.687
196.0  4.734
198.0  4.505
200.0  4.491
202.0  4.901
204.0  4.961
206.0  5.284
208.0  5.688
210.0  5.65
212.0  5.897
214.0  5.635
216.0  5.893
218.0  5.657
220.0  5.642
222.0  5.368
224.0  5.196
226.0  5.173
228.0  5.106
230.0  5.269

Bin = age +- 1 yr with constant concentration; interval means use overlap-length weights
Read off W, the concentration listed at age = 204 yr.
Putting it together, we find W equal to 4.961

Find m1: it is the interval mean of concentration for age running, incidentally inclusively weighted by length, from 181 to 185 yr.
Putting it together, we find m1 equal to 4.47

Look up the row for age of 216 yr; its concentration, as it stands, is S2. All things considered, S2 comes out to 5.893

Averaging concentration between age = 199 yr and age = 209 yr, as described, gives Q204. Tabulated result 5.06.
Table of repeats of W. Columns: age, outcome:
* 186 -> 4.752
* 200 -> 4.491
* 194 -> 4.687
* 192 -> 4.618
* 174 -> 4.777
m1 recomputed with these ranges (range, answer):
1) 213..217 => 5.76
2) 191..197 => 4.68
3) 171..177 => 4.69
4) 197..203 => 4.63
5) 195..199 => 4.62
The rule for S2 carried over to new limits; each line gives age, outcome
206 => 5.284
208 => 5.688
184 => 4.412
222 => 5.368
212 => 5.897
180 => 4.518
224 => 5.196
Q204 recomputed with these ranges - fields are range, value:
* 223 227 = 5.18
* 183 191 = 4.51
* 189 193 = 4.57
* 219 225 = 5.4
